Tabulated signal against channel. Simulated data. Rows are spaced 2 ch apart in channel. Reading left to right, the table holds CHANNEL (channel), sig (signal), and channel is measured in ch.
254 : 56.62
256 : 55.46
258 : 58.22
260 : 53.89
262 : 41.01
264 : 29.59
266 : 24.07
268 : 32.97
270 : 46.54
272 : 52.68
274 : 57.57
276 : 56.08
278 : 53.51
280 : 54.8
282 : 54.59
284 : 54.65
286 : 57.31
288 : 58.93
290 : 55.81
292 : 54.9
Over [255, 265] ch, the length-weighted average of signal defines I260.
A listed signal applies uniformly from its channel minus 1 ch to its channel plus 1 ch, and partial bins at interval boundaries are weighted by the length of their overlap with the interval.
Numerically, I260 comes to 47.6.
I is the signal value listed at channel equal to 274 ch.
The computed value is 57.57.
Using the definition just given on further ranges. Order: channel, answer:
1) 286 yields 57.31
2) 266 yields 24.07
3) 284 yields 54.65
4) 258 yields 58.22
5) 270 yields 46.54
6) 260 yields 53.89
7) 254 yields 56.62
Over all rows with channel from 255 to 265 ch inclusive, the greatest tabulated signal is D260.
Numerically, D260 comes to 58.22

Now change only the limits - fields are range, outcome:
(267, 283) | 57.57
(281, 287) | 57.31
